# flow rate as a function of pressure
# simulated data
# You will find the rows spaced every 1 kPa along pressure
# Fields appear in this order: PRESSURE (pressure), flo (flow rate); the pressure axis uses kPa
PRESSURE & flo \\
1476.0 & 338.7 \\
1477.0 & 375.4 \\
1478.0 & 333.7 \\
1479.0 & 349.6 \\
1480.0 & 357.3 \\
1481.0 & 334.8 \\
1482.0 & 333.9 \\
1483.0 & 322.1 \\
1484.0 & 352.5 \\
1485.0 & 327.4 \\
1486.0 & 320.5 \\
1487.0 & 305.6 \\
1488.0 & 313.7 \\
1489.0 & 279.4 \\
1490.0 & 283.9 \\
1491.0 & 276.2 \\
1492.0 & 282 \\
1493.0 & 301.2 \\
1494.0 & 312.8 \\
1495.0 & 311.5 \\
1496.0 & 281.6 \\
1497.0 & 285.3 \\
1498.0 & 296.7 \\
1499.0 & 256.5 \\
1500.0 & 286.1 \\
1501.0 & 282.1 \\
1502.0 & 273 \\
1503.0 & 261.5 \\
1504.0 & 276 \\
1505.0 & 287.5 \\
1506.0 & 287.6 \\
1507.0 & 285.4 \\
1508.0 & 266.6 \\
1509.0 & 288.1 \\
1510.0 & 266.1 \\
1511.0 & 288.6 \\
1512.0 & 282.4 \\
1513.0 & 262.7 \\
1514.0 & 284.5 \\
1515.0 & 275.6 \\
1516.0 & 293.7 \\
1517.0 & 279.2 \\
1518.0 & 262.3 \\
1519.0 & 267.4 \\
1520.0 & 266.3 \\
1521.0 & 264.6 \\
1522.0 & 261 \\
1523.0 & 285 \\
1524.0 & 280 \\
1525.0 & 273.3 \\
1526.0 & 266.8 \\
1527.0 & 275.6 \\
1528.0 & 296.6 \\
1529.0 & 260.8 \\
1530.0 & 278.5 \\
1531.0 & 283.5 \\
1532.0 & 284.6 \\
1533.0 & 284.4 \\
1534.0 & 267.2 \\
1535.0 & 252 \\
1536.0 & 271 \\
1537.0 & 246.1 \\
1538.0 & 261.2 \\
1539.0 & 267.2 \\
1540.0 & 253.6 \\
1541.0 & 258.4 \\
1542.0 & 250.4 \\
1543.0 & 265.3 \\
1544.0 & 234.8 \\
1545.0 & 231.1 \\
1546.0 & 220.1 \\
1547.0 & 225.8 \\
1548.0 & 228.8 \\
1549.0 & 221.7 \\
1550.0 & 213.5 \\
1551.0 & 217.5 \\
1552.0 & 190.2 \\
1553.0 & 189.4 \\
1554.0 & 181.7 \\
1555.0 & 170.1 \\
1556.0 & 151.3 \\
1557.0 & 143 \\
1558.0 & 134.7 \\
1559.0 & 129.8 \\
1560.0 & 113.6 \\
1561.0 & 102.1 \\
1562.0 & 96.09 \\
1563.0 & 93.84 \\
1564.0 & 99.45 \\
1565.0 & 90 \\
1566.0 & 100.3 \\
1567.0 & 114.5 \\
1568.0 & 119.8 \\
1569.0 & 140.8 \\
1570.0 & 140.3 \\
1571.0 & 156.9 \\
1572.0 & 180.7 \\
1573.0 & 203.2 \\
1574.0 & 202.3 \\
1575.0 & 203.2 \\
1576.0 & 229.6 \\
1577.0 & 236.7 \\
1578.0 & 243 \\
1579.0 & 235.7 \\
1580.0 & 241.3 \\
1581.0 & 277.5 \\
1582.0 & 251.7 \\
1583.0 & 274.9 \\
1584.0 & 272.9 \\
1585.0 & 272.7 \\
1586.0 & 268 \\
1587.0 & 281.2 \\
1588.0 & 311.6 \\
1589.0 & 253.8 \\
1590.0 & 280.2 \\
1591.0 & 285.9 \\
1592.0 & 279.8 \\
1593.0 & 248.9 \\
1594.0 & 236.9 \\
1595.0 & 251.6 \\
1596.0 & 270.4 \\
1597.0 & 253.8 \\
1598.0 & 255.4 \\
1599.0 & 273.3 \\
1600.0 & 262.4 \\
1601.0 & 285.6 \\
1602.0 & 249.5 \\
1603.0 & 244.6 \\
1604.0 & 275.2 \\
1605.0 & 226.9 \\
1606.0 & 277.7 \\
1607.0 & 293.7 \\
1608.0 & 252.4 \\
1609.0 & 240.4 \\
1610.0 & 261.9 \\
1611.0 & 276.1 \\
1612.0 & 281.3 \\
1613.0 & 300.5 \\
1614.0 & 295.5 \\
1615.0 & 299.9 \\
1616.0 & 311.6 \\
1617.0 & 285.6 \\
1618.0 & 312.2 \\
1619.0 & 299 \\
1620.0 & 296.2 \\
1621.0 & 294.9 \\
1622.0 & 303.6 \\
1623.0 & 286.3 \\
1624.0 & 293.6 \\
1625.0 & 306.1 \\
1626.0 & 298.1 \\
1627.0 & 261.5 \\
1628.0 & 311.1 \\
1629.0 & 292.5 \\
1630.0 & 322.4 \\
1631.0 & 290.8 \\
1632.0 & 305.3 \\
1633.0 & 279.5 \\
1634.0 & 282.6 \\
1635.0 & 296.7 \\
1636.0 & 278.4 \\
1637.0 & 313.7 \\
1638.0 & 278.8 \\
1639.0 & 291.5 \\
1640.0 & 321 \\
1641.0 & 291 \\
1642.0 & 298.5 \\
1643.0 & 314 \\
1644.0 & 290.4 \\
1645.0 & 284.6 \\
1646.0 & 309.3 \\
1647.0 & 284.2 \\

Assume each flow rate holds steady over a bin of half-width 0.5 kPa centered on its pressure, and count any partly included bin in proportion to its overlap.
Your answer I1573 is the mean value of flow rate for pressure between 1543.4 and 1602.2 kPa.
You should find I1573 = 209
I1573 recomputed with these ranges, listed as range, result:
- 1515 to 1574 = 214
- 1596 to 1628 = 280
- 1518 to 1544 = 268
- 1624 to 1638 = 295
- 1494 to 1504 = 283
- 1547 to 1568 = 150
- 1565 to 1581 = 183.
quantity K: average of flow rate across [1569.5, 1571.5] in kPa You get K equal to 149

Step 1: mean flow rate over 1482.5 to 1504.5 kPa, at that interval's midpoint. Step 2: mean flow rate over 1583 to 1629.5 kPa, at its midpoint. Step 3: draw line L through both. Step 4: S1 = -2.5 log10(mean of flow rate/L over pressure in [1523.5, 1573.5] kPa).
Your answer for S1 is 0.37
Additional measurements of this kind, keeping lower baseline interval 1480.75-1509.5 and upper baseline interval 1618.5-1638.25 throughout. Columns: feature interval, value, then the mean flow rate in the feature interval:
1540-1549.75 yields 0.235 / 238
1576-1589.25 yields 0.128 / 262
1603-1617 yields 0.073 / 276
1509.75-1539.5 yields 0.085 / 273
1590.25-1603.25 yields 0.128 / 262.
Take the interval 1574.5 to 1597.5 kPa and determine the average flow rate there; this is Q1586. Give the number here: 259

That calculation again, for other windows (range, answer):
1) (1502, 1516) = 278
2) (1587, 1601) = 268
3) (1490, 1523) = 280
